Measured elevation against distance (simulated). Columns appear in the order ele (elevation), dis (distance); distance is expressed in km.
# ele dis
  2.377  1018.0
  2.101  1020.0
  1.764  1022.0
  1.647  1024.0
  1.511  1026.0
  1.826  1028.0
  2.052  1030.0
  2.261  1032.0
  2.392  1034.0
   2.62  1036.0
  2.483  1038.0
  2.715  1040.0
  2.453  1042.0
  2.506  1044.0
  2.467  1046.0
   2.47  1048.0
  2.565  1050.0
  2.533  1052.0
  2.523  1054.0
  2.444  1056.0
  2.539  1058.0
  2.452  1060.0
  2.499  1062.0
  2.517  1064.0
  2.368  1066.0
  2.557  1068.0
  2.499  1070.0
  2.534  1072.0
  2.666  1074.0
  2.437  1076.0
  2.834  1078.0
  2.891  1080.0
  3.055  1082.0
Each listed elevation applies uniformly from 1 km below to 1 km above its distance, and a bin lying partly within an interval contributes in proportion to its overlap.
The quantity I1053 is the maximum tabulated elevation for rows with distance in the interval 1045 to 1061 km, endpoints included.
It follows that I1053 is 2.565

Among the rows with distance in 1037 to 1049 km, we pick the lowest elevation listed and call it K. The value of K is 2.453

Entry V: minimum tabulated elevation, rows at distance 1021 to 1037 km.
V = 1.511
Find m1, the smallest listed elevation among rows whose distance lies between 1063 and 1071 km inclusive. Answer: 2.368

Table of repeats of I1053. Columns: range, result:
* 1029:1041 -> 2.715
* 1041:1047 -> 2.506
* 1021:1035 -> 2.392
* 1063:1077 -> 2.666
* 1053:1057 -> 2.523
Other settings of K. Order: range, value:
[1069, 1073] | 2.499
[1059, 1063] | 2.452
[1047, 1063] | 2.444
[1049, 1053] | 2.533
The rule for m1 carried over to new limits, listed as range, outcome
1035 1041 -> 2.483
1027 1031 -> 1.826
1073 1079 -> 2.437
